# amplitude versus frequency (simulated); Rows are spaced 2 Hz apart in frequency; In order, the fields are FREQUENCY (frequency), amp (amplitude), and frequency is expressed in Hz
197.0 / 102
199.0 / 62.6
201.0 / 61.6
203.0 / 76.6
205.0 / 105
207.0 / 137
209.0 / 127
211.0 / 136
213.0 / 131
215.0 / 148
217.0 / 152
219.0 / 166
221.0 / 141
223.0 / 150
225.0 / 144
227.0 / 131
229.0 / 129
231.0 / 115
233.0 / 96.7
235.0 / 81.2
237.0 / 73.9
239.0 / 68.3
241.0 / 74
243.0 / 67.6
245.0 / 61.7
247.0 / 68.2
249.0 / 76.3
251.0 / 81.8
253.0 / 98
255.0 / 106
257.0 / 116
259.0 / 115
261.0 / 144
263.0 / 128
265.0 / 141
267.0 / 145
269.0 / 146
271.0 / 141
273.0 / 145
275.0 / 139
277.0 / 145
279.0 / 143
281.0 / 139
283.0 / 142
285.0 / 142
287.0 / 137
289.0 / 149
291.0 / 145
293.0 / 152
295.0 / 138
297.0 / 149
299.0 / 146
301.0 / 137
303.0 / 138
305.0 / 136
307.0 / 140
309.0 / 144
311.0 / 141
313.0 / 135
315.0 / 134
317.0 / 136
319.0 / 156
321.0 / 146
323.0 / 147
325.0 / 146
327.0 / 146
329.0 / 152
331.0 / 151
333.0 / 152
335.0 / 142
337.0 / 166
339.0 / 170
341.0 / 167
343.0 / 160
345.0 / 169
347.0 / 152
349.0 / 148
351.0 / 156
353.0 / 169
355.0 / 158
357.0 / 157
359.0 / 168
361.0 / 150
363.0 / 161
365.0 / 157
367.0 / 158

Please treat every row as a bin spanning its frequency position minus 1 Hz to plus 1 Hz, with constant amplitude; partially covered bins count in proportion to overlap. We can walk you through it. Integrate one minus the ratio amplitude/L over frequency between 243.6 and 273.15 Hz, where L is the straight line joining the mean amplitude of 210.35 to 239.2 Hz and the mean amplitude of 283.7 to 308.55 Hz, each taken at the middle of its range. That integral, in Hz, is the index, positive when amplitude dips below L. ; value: 4.7 Hz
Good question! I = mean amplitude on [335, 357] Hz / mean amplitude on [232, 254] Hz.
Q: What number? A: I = 2.08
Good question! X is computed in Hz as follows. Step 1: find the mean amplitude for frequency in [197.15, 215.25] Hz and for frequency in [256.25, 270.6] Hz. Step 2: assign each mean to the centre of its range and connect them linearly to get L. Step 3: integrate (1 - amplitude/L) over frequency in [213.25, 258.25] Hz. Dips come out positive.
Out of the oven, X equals 4.71 Hz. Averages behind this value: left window 107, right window 134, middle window 107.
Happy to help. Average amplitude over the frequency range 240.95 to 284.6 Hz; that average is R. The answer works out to 118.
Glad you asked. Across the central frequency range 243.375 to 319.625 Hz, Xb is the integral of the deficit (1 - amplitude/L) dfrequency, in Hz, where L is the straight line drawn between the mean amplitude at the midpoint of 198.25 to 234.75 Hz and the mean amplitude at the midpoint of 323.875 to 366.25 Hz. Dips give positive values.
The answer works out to 5.5 Hz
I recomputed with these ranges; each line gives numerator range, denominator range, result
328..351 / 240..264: 1.66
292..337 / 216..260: 1.37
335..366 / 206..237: 1.23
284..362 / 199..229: 1.18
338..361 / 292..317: 1.14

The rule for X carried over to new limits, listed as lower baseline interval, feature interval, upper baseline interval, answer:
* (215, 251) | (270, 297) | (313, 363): -2.9 Hz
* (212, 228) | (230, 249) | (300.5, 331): 8.7 Hz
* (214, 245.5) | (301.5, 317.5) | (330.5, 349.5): 0.8 Hz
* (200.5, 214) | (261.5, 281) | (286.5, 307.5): -1.1 Hz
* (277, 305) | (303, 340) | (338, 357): 1.5 Hz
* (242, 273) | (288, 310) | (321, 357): -1.6 Hz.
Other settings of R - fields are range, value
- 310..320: 140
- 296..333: 144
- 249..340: 139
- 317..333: 148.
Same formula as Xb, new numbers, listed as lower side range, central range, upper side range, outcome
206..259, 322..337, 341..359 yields 0.2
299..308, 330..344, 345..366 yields -0.7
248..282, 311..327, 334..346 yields 1.0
